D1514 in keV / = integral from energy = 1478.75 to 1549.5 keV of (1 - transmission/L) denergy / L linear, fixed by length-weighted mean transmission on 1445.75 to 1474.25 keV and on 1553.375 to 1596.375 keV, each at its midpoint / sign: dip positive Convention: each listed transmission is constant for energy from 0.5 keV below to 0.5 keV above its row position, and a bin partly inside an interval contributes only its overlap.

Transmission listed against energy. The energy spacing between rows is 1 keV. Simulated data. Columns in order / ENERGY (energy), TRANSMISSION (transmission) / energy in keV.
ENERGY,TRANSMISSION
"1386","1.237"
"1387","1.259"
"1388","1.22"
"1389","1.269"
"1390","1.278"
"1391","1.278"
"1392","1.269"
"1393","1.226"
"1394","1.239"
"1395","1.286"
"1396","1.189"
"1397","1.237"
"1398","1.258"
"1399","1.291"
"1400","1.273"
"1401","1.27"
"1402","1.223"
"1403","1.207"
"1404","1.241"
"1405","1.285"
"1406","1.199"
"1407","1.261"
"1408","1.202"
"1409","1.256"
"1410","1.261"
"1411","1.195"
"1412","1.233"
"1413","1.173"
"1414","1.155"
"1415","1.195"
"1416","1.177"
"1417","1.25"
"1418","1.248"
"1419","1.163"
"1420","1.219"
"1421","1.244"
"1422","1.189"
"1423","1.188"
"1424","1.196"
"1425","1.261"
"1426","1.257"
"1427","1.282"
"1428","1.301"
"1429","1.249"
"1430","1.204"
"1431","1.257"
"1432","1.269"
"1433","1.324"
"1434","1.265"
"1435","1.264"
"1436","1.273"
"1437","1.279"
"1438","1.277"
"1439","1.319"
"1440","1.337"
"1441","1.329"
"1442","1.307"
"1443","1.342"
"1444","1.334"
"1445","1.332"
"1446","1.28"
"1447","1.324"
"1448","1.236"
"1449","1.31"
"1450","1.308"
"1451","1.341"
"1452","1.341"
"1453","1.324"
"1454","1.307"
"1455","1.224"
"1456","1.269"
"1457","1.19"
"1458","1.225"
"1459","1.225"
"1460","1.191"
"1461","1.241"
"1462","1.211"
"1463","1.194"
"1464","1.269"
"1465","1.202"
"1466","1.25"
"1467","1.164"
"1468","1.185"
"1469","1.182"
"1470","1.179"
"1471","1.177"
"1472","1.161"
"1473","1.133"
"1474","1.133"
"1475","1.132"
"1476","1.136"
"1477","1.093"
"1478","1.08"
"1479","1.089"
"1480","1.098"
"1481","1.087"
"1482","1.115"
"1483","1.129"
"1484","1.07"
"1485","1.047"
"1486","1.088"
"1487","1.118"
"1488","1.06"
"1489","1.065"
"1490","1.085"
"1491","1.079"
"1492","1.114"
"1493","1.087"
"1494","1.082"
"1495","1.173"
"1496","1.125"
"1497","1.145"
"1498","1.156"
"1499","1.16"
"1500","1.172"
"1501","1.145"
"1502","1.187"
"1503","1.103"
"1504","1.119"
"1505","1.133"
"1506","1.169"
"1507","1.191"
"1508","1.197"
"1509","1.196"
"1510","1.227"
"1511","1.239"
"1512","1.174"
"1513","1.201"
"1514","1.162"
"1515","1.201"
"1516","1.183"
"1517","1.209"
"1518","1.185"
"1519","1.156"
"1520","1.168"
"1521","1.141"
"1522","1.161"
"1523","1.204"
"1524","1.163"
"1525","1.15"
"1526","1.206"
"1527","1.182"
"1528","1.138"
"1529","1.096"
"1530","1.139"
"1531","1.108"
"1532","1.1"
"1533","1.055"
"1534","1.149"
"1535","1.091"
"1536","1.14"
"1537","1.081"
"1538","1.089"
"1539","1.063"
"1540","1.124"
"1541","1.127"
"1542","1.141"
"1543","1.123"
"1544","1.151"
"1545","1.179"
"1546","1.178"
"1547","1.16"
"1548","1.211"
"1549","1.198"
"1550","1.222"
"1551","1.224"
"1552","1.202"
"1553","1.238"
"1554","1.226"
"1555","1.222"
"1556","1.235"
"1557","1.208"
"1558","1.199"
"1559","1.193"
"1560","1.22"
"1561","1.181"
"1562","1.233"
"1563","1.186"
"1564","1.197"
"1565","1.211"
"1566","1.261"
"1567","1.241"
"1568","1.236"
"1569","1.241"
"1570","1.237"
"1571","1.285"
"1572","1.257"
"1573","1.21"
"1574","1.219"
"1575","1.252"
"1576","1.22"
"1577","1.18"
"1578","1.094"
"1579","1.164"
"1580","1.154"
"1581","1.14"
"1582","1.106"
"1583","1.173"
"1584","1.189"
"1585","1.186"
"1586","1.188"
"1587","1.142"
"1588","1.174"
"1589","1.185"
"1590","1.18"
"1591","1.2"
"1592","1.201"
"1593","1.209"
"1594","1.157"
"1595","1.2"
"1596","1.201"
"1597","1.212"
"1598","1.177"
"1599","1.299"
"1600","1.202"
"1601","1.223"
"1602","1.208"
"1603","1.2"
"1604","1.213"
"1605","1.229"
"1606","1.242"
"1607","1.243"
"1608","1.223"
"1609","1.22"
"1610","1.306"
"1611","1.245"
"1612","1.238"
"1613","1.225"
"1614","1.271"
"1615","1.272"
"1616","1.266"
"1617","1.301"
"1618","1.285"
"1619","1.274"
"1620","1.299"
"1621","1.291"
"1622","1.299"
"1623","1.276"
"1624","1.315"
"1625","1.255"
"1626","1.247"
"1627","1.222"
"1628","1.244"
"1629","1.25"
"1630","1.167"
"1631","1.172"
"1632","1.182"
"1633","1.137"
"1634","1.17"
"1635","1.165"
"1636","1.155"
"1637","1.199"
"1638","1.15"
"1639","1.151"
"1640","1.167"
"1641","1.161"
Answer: 4.52 keV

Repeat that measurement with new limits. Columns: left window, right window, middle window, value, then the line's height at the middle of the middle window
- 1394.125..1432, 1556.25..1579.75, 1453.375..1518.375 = 3.4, 1.22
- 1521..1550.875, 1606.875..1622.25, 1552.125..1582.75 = -0.4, 1.19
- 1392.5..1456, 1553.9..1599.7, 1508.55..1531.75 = 1.0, 1.22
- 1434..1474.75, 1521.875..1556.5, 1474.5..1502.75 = 2.4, 1.21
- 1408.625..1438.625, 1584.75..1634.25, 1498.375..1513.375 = 0.7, 1.23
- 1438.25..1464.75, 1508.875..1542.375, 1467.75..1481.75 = 1.2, 1.24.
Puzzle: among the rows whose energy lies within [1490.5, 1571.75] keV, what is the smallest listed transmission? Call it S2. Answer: 1.055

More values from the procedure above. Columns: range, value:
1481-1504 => 1.047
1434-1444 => 1.264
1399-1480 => 1.08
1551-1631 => 1.094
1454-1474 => 1.133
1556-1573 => 1.181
